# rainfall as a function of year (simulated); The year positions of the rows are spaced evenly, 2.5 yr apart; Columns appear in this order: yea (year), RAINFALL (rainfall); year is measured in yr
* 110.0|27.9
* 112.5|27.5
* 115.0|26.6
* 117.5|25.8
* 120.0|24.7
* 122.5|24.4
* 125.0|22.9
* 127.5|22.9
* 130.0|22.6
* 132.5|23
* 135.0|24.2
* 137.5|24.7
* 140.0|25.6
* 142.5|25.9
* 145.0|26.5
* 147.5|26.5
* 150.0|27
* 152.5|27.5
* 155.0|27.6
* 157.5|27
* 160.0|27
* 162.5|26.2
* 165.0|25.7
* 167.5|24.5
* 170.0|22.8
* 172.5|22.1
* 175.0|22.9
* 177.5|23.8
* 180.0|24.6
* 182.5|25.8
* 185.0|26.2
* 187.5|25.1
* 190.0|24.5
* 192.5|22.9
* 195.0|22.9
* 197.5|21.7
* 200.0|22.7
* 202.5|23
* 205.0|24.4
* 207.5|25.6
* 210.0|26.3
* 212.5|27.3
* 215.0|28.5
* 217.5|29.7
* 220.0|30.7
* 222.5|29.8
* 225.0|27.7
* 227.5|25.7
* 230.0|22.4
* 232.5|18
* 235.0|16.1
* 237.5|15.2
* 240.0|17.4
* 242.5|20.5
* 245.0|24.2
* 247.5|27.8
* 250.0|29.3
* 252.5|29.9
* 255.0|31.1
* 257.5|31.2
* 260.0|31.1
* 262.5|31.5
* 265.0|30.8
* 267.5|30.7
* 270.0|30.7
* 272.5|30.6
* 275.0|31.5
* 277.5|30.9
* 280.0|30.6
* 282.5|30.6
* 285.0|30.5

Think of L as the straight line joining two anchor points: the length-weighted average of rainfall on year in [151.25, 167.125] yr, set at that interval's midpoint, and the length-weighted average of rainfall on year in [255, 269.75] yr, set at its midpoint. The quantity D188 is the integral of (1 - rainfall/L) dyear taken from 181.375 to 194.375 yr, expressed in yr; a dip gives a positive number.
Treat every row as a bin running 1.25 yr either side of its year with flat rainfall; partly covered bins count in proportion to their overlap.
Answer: 1.45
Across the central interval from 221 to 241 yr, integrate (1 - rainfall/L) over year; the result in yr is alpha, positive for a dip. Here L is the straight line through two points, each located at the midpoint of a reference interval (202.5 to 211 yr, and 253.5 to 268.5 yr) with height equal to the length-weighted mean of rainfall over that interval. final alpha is 4.3 yr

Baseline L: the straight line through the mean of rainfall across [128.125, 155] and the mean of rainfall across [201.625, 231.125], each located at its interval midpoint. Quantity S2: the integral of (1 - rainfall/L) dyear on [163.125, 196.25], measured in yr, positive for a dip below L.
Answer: 2.5 yr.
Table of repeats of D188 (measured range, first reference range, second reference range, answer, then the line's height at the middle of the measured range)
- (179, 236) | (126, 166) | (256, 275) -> 6.9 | 28.4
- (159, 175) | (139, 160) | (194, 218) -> 1.0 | 26.2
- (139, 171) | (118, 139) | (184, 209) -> -3.2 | 23.8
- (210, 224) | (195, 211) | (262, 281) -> -2.0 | 25.3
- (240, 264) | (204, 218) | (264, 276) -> 1.4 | 29.6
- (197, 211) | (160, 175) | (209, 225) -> 1.8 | 27.5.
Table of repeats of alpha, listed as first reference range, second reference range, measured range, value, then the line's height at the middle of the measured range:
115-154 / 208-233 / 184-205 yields 2.1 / 26.3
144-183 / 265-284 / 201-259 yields 6.7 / 28.7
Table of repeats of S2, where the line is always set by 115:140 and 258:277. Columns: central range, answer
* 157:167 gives -0.2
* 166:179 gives 1.5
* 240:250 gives 2.0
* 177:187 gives 0.6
